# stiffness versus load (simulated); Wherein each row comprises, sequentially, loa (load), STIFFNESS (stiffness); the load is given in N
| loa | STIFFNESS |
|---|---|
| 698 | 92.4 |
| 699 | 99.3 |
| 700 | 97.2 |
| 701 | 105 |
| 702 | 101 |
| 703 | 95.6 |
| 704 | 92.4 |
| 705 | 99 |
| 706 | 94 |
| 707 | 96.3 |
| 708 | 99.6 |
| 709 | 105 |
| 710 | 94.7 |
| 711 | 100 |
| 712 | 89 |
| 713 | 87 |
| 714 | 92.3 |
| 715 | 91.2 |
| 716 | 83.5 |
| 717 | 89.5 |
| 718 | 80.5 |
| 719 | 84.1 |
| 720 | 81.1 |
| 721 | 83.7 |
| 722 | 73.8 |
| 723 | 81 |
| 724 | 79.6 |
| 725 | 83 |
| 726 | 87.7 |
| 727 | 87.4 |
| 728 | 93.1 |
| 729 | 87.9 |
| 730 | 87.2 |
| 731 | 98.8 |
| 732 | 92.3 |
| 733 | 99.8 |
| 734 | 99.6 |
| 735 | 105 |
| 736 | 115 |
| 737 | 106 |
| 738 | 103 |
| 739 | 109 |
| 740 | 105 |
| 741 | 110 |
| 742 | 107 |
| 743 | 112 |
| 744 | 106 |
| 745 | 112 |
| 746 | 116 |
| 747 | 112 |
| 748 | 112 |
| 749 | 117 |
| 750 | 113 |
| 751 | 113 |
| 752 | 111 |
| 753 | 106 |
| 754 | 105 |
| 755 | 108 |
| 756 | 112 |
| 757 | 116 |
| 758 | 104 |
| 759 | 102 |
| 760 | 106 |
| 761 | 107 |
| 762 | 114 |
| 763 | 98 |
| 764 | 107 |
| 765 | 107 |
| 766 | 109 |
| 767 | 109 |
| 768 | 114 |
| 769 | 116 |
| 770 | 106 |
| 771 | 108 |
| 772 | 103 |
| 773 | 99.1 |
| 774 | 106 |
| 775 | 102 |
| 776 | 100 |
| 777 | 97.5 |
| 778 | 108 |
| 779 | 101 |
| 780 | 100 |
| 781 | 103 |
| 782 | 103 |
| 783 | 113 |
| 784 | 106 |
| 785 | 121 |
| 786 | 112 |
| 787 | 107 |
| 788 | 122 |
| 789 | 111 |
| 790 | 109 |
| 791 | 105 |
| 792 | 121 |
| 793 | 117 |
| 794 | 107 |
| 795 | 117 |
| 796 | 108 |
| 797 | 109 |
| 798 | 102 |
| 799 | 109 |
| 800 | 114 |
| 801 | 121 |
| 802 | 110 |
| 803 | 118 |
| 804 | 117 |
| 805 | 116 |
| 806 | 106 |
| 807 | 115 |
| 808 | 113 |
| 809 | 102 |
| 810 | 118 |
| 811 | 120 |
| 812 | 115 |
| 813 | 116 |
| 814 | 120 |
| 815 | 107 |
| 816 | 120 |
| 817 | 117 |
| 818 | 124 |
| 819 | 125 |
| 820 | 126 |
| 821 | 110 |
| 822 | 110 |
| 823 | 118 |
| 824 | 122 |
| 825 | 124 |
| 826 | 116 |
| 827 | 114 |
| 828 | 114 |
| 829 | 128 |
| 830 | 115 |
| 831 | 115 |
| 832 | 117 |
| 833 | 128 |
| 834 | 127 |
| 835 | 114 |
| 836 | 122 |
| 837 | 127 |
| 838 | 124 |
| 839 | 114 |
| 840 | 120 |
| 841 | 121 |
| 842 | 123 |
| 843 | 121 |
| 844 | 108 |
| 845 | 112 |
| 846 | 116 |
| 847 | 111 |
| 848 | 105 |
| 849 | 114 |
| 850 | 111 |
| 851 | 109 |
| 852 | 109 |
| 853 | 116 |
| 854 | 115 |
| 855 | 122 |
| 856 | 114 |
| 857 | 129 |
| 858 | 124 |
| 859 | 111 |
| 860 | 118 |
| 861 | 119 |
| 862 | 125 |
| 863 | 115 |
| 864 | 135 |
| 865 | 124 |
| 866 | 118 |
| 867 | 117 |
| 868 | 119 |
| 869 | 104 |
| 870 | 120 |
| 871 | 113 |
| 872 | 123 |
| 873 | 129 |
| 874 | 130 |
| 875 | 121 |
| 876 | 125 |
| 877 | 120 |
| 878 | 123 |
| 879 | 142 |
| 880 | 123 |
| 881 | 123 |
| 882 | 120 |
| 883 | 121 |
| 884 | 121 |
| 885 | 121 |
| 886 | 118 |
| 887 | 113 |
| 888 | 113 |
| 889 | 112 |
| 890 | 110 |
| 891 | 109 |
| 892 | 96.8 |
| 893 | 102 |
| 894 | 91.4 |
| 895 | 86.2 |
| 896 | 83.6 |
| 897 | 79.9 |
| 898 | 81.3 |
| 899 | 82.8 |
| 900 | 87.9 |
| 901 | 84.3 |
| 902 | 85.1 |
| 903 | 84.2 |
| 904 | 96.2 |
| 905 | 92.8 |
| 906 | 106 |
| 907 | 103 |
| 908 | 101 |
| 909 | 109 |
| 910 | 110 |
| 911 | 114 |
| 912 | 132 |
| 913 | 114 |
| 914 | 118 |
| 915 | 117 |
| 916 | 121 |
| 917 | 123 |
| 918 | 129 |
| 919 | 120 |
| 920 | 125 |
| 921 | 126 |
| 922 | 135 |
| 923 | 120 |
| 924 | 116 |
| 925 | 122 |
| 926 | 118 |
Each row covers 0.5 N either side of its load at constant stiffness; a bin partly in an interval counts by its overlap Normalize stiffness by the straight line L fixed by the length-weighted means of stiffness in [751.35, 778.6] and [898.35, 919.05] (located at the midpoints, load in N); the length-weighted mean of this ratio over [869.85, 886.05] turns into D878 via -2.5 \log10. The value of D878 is -0.17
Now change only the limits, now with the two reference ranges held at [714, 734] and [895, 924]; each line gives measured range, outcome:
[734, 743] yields -0.21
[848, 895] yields -0.15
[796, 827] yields -0.20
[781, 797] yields -0.19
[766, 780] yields -0.15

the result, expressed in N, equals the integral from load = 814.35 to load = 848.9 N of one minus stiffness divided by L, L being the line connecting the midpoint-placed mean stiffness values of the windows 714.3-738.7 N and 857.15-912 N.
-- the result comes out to -4.69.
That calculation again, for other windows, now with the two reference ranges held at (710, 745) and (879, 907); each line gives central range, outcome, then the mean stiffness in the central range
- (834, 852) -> -2.92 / 116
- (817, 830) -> -2.64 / 119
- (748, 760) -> -1.79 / 110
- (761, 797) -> -4.27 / 108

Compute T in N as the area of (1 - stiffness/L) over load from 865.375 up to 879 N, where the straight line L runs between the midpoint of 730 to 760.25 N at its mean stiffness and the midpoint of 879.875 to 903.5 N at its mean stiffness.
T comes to -2.5 N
